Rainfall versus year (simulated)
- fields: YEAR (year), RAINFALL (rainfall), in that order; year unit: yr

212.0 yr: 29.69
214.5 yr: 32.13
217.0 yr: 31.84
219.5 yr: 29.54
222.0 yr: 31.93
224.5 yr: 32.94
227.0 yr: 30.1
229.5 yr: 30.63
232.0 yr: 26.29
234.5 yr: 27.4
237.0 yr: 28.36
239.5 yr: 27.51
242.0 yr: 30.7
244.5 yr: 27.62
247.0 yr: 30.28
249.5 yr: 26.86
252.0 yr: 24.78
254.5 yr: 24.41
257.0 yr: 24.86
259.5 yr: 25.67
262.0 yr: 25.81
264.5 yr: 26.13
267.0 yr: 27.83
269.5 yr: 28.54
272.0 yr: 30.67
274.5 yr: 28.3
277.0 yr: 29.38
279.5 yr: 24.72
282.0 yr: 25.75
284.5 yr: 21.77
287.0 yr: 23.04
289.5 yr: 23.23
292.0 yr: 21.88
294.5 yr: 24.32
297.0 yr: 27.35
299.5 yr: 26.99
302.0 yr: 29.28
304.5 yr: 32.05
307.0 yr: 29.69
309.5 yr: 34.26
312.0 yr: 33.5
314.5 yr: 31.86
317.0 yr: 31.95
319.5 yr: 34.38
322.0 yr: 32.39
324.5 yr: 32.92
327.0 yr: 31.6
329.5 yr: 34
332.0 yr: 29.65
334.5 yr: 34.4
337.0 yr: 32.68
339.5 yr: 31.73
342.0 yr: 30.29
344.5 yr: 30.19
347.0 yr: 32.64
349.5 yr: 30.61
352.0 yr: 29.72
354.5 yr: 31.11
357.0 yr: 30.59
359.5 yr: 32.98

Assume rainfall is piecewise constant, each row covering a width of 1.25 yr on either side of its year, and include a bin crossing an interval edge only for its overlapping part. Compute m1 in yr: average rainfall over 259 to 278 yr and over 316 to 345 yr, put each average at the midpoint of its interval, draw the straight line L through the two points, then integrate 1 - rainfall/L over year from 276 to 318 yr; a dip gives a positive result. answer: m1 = 3.2 yr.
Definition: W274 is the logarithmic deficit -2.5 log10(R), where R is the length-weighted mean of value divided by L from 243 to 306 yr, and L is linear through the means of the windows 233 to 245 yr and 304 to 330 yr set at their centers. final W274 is 0.14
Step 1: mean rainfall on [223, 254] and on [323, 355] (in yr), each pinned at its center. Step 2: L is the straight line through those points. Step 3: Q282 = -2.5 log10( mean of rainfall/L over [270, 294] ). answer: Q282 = 0.173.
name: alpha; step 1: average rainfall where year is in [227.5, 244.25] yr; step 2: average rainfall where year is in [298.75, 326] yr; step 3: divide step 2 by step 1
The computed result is 1.1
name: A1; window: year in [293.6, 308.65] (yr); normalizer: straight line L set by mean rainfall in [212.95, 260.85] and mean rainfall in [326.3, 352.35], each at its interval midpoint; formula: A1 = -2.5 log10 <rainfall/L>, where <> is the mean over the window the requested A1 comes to 0.074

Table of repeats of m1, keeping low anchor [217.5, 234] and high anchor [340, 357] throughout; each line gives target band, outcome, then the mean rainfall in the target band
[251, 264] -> 2.21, 25.2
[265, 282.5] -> 1.45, 27.9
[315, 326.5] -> -0.79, 32.8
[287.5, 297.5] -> 2.18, 23.9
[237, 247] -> 0.49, 28.8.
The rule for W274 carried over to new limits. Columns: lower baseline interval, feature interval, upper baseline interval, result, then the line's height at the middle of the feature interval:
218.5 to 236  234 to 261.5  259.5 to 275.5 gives 0.06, 28.7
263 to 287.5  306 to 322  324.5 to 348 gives -0.09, 30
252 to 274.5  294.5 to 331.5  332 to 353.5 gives -0.06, 29.7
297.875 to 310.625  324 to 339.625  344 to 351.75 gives -0.06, 30.8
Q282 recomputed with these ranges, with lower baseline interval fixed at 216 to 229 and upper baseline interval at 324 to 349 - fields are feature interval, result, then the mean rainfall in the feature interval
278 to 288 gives 0.30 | 24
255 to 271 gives 0.19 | 26.4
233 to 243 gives 0.11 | 28.4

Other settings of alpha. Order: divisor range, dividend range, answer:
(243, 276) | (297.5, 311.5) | 1.12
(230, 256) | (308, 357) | 1.17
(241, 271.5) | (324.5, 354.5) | 1.17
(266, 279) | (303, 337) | 1.13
